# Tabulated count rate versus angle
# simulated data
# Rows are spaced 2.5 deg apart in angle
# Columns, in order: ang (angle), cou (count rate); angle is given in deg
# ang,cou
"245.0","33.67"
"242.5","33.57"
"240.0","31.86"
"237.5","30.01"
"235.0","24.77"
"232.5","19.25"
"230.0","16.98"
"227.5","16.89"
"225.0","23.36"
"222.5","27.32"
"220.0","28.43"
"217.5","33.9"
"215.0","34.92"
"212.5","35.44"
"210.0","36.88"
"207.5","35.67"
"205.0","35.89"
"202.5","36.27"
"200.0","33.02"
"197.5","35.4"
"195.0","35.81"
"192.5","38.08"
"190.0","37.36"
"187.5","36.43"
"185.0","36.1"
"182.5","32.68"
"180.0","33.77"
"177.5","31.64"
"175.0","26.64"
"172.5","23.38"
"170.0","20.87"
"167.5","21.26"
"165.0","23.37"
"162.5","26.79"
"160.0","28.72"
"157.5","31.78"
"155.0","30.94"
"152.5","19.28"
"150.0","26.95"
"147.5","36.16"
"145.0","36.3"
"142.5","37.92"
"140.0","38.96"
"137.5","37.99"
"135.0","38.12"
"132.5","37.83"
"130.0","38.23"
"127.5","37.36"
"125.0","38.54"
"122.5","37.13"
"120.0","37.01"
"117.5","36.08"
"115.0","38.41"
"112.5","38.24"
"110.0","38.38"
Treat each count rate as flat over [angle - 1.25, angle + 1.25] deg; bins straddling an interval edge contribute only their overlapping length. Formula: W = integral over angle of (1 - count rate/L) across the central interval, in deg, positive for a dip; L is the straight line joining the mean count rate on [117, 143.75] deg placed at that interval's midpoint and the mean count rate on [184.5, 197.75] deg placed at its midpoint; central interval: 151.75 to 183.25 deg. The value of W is 8.53 deg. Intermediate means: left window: 37.8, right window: 36.6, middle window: 27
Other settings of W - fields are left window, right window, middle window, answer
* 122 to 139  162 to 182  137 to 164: 0.56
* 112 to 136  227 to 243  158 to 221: -4.88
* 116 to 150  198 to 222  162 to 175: 4.56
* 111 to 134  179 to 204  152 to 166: 3.54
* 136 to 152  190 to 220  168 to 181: 3.10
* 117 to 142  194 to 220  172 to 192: 1.71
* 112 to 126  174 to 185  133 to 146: -0.84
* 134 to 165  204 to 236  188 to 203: -3.19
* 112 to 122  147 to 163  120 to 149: -3.88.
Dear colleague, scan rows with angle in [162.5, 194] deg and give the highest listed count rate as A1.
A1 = 38.08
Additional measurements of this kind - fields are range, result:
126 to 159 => 38.96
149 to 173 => 31.78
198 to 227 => 36.88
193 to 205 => 36.27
